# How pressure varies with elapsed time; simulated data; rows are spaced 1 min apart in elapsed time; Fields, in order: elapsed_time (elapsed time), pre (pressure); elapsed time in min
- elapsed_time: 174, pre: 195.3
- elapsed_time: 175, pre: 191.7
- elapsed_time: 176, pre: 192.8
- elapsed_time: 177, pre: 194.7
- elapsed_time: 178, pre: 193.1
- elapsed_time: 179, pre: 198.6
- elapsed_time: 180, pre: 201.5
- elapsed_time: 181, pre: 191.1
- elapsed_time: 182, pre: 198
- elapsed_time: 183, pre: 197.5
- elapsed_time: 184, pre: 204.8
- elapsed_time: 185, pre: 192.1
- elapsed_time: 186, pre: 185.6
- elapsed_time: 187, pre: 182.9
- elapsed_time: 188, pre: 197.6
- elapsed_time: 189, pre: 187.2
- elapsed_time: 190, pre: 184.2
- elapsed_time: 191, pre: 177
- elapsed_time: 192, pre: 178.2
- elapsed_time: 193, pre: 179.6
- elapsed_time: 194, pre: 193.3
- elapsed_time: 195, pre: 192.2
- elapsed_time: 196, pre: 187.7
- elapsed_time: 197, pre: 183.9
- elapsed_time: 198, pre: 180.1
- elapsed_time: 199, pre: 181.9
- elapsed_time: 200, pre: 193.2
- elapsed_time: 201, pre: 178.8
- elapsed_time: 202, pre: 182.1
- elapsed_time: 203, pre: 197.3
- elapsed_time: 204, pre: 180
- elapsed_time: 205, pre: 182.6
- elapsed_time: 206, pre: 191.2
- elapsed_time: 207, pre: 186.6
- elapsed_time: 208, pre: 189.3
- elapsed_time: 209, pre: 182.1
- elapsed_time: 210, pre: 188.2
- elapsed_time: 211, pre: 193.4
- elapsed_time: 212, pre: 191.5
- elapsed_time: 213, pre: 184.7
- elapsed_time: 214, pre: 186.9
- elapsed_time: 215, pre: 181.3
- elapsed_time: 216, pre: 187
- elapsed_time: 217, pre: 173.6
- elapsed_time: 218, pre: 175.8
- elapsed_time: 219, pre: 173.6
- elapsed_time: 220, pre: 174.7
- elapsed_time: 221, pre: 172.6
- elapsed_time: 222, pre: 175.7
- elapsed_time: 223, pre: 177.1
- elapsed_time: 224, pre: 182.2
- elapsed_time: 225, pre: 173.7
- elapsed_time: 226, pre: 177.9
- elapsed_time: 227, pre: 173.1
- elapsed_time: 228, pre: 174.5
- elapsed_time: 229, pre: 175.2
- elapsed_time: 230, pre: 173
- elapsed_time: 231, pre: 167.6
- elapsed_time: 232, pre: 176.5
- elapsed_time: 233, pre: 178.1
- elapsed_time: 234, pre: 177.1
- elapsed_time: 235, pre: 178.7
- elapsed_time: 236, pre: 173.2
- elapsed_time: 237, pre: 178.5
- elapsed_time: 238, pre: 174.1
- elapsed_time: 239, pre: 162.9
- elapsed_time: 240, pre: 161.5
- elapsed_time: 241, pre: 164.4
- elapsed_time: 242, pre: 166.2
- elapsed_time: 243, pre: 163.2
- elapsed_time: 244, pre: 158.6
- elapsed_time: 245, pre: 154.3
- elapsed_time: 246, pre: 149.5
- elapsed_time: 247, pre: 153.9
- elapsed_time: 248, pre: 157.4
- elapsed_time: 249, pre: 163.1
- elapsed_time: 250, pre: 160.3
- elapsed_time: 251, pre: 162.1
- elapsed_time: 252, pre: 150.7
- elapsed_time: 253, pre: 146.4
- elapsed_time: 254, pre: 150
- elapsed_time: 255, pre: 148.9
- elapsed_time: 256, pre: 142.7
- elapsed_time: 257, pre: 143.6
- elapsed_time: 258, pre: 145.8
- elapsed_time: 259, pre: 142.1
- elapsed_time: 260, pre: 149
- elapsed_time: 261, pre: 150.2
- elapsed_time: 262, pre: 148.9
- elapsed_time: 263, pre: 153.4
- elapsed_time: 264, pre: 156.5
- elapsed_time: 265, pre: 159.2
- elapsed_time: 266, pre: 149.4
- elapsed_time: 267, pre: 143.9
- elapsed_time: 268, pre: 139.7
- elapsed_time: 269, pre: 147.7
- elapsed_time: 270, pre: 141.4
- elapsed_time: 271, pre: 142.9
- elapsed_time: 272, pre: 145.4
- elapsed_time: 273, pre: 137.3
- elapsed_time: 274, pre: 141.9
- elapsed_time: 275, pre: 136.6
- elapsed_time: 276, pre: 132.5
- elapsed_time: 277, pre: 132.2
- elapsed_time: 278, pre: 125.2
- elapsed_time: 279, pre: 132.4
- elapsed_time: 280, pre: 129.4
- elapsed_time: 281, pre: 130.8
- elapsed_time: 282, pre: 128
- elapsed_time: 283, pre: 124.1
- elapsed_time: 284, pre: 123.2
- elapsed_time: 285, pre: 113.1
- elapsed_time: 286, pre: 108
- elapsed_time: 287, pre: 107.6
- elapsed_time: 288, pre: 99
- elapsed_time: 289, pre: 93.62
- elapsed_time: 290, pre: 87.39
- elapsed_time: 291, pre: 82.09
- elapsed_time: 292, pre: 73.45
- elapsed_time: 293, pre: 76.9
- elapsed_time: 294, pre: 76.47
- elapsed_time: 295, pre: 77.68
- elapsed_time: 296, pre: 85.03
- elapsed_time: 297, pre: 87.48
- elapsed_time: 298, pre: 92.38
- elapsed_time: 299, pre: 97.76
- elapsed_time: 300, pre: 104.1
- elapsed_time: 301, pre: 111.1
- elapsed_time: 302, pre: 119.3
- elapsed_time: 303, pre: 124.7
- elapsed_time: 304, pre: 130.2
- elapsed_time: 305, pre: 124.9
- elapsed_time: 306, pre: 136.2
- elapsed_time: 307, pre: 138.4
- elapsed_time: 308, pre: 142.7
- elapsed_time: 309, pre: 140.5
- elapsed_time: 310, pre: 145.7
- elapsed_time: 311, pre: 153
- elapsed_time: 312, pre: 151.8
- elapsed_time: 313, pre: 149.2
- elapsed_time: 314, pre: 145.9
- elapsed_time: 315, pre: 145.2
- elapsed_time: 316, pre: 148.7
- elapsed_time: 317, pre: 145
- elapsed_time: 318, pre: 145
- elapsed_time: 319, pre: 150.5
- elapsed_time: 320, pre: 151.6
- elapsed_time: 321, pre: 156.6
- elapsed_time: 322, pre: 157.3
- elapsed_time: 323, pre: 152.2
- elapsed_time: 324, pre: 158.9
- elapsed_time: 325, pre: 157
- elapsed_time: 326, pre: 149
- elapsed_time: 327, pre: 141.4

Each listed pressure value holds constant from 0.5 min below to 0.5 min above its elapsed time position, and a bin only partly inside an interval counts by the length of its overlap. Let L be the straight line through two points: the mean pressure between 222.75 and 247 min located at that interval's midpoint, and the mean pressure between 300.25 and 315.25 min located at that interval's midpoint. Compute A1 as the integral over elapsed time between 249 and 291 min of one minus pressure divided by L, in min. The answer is 4.9 min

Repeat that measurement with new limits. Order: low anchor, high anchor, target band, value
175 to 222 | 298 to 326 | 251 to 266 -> 1.1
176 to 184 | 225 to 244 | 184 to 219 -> 0.2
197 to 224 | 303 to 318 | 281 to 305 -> 7.6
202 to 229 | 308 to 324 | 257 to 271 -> 1.5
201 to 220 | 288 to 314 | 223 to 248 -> -0.7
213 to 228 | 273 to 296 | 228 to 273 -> -3.6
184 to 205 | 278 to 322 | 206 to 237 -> -1.8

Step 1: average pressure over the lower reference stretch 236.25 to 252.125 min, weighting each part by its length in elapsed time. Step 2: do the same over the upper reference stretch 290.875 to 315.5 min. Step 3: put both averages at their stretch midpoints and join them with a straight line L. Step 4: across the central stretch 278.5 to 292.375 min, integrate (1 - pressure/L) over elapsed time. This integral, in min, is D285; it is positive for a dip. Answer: 2.2 min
